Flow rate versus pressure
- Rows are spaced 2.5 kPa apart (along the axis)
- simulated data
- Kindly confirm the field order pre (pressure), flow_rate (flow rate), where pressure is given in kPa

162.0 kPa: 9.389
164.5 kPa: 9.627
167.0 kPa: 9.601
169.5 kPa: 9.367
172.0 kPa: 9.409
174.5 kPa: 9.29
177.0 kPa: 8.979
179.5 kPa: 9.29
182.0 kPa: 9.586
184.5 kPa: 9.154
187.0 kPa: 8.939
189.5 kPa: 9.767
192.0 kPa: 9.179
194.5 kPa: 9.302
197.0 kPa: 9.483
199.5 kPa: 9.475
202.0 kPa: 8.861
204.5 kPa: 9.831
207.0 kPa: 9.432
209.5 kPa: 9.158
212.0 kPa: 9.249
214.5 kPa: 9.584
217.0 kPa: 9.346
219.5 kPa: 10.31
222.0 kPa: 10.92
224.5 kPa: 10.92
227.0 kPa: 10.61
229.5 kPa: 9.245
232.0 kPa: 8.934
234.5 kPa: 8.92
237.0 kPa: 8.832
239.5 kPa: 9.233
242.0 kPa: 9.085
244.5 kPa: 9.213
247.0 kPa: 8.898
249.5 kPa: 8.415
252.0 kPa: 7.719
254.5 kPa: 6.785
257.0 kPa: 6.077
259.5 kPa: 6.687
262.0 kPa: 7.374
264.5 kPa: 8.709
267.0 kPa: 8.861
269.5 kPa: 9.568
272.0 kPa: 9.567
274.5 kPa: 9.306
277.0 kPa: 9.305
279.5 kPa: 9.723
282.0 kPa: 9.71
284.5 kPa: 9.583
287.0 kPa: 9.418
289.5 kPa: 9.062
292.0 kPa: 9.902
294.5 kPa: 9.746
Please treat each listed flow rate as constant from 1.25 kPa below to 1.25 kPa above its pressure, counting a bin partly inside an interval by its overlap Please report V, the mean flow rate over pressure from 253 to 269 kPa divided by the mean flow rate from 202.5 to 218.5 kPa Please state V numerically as 0.80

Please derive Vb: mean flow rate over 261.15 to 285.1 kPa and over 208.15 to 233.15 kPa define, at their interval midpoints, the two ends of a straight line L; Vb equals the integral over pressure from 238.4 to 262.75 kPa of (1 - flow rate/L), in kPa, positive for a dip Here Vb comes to 3.9 kPa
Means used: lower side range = 9.83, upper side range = 9.19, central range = 7.95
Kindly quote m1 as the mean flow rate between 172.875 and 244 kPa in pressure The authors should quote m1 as 9.46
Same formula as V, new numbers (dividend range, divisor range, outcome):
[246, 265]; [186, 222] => 0.79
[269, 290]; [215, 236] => 0.96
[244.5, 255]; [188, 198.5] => 0.87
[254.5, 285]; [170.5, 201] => 0.92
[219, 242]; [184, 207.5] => 1.04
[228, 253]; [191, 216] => 0.95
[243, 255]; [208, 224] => 0.85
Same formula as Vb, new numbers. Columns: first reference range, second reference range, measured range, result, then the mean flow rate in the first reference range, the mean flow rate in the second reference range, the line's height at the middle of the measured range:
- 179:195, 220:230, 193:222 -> 1.3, 9.32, 10.5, 9.96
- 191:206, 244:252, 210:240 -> -2.3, 9.36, 8.63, 8.97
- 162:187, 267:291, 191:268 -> 3.3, 9.35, 9.44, 9.4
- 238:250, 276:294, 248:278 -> 3.5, 9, 9.54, 9.25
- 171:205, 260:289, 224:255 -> 0.7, 9.31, 9.12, 9.2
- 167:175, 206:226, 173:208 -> 1.0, 9.4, 9.88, 9.61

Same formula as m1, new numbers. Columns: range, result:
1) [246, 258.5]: 7.53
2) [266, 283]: 9.44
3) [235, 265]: 8.09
